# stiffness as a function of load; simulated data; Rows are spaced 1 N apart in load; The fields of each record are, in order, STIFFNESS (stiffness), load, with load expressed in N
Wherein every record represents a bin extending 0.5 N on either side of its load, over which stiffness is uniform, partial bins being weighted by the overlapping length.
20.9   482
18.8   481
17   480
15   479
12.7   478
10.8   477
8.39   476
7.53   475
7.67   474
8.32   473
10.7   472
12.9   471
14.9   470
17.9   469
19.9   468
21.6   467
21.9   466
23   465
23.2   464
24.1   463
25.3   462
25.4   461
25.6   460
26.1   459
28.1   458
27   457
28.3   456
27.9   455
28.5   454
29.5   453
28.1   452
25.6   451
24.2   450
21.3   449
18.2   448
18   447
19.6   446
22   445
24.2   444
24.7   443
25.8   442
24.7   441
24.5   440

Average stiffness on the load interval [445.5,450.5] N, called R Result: 20.3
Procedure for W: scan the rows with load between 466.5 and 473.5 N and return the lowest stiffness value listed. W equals 8.32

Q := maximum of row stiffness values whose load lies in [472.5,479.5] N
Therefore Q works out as 15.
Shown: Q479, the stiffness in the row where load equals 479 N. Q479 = 15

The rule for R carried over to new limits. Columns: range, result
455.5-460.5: 27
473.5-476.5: 7.86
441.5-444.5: 24.9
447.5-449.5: 19.8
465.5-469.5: 20.3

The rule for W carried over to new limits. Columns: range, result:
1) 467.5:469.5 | 17.9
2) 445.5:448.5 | 18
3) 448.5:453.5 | 21.3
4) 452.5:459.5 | 26.1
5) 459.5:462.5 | 25.3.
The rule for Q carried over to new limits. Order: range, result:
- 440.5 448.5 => 25.8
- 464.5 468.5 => 23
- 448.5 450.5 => 24.2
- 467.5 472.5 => 19.9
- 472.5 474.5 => 8.32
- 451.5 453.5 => 29.5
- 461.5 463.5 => 25.3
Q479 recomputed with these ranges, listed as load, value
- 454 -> 28.5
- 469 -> 17.9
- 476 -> 8.39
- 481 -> 18.8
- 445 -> 22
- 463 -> 24.1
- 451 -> 25.6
